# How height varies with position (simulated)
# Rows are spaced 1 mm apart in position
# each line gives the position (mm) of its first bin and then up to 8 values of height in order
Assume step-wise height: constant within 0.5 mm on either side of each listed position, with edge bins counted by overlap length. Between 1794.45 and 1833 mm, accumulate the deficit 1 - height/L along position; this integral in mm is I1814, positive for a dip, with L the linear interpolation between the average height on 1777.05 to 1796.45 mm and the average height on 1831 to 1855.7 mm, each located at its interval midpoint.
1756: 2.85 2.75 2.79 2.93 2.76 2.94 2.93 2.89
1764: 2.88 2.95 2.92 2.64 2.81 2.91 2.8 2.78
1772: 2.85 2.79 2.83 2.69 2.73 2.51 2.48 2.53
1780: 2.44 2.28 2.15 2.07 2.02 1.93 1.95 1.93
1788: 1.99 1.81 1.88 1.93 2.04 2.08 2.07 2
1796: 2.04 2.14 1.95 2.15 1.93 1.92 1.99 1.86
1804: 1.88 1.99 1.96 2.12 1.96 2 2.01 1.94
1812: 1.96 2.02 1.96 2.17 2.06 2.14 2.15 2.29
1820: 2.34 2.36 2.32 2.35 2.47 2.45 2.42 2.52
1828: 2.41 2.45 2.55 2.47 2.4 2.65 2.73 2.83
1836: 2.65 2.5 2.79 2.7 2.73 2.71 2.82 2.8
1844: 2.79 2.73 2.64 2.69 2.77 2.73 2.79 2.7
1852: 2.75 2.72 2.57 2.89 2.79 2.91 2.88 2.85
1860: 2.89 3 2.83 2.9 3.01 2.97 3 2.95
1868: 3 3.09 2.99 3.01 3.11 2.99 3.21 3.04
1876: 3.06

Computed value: 3.62 mm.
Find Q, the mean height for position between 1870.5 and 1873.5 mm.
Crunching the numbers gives 3.04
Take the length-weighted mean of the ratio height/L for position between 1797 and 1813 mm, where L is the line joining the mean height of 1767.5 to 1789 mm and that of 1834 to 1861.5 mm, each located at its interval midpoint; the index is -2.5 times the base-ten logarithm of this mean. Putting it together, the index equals 0.28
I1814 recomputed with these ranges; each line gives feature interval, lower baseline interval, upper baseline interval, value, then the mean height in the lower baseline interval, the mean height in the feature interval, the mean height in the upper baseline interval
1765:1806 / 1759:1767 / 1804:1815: 3.19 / 2.88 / 2.27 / 2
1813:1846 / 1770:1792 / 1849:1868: 2.15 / 2.32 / 2.49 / 2.86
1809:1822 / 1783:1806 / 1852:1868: 0.85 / 1.98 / 2.12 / 2.88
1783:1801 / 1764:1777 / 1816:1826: 4.16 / 2.8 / 1.99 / 2.31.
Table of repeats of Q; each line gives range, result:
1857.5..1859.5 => 2.87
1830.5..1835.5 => 2.62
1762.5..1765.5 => 2.91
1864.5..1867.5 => 2.97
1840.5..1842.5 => 2.76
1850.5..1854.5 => 2.69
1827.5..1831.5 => 2.47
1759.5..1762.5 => 2.88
